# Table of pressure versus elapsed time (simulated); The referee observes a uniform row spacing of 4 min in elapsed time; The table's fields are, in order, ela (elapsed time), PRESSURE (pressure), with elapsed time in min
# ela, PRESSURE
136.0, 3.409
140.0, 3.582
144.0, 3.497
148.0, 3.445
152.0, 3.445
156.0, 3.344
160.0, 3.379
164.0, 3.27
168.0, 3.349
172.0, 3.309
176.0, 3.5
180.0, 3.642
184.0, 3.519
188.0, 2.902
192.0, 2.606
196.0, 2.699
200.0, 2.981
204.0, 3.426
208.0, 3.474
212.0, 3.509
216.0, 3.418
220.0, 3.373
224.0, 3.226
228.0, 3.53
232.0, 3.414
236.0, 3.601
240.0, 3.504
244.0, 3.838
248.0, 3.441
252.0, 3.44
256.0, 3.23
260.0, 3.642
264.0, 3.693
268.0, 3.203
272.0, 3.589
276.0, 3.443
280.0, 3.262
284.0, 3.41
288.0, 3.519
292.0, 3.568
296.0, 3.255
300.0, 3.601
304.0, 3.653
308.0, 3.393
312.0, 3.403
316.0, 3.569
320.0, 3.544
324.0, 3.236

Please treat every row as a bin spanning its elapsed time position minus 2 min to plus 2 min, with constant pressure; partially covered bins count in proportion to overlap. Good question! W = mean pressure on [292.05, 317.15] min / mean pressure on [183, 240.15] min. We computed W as 1.1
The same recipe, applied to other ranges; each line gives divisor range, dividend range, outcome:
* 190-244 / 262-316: 1.05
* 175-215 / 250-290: 1.07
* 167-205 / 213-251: 1.09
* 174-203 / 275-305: 1.10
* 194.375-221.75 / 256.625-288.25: 1.06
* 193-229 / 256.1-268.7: 1.07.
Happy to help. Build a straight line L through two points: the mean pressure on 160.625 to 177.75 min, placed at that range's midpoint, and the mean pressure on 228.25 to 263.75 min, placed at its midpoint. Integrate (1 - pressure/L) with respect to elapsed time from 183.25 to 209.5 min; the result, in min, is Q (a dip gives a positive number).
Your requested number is 2.7 min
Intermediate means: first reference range 3.36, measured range 3.06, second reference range 3.52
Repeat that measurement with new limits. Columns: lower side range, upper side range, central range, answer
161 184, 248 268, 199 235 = 0.57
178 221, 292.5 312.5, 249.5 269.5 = -0.45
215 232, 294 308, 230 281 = -0.90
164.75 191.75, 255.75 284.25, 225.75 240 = -0.48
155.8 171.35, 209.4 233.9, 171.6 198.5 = 1.64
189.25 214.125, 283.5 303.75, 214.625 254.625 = -2.81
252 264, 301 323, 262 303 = 0.37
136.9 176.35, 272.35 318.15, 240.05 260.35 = -0.35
